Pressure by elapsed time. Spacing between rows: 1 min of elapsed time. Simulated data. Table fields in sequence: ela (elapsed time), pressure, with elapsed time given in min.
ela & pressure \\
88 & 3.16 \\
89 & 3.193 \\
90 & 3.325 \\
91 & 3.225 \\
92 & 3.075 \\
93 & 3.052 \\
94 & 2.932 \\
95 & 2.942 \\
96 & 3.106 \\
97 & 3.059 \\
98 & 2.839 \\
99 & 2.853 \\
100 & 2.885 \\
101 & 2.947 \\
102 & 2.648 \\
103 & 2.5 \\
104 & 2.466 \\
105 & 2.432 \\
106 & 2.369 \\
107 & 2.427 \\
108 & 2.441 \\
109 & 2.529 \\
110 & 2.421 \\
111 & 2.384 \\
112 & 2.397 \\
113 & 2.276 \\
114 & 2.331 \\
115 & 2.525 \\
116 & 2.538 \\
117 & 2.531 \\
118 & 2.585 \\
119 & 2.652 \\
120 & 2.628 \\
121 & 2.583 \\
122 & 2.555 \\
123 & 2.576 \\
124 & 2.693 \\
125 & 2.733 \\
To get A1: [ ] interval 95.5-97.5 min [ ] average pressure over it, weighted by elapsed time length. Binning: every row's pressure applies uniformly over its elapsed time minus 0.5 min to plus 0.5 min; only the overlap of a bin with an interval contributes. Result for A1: 3.08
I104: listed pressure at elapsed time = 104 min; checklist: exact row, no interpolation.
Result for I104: 2.466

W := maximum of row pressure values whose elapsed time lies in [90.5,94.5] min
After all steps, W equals 3.225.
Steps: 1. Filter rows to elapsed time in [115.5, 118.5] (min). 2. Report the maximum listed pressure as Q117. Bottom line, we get 2.585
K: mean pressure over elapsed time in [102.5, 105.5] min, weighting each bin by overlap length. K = 2.47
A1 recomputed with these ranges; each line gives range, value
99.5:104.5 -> 2.69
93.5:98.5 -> 2.98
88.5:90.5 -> 3.26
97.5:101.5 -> 2.88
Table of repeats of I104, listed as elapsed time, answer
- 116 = 2.538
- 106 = 2.369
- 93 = 3.052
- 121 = 2.583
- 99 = 2.853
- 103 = 2.5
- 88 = 3.16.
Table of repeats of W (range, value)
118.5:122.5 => 2.652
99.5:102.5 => 2.947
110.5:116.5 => 2.538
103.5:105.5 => 2.466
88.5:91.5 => 3.325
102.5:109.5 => 2.529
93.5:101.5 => 3.106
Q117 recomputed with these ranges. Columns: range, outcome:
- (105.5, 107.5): 2.427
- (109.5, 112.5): 2.421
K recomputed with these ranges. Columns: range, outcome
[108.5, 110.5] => 2.47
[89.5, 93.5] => 3.17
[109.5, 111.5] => 2.4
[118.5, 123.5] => 2.6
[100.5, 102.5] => 2.8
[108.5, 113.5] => 2.4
